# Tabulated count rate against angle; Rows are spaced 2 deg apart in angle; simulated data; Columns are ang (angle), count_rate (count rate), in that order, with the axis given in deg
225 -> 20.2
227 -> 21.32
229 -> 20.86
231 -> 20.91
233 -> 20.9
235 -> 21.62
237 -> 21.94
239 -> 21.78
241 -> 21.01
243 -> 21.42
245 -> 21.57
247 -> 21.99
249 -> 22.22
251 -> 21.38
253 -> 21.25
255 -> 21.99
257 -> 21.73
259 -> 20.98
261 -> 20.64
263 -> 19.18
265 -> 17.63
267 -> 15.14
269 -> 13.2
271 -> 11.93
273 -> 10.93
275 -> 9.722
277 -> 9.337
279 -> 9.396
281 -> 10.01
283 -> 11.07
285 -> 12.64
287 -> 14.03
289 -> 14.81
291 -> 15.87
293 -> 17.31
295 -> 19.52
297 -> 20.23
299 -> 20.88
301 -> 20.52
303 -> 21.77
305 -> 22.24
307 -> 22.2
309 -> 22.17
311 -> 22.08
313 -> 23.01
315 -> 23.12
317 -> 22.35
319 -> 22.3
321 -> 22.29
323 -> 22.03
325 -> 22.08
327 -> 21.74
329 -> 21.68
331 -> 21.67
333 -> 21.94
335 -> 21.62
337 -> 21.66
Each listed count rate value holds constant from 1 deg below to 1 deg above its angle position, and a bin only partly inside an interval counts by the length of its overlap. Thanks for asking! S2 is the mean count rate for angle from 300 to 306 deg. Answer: 21.5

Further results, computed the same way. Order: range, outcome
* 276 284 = 9.95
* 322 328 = 21.9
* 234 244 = 21.6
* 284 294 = 14.9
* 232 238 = 21.5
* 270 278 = 10.5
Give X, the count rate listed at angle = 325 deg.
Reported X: 22.08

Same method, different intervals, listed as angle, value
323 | 22.03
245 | 21.57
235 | 21.62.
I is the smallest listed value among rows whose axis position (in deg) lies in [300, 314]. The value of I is 20.52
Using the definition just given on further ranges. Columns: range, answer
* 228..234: 20.86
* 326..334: 21.67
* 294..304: 19.52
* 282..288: 11.07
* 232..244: 20.9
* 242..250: 21.42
